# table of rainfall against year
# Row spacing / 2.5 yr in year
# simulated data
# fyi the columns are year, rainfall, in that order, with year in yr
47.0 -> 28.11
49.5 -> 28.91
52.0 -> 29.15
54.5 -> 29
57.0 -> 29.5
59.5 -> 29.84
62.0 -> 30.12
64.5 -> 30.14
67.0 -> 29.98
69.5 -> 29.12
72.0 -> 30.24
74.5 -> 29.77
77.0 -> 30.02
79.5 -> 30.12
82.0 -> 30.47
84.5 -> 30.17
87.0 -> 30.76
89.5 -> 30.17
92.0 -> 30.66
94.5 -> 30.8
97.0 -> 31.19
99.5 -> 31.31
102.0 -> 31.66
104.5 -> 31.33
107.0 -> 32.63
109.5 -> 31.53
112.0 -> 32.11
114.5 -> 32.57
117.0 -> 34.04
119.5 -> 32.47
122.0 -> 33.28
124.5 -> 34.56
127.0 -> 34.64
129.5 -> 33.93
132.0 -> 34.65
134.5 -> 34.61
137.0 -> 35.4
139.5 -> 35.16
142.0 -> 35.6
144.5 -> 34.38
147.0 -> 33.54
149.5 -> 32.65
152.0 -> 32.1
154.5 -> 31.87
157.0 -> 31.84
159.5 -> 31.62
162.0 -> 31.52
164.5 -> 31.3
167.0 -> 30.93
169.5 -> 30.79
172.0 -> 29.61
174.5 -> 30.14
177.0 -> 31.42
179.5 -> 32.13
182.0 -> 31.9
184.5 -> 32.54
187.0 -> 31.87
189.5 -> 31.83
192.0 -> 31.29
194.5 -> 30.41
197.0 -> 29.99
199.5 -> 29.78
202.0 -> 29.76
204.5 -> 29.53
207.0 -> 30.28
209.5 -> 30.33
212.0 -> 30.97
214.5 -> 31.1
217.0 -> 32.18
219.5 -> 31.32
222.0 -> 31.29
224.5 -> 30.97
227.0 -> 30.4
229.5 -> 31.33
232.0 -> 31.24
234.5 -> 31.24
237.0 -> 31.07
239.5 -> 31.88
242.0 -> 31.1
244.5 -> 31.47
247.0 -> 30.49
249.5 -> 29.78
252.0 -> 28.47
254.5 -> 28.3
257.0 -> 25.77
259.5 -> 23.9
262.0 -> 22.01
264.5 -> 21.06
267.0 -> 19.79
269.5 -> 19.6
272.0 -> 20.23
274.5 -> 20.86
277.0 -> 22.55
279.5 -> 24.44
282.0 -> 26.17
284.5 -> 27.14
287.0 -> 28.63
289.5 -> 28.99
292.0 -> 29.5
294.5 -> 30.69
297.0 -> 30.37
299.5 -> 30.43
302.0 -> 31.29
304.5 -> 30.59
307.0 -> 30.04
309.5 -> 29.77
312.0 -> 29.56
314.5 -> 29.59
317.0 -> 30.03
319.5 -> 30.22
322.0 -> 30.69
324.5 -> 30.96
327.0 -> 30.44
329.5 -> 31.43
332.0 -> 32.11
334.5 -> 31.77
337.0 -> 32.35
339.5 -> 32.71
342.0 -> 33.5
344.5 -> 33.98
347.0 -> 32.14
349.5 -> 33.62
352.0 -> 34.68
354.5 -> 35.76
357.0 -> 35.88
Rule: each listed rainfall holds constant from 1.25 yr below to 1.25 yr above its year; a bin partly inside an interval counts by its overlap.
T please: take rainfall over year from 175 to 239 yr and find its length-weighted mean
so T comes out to 31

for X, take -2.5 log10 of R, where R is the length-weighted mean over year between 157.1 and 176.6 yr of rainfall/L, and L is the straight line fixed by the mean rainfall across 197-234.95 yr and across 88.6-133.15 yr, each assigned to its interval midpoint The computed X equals 0.02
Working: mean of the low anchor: 32.4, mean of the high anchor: 30.7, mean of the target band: 30.9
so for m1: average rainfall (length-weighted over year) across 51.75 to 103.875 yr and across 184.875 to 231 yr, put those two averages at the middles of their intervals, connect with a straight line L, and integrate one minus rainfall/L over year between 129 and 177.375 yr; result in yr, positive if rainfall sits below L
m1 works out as -3.3 yr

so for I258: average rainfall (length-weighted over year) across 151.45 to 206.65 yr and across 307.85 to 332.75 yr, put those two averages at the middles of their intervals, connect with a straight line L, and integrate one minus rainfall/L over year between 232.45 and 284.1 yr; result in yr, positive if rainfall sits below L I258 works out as 7.8 yr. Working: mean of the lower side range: 31.1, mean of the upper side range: 30.4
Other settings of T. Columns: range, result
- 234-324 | 27.7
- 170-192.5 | 31.4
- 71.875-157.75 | 32.4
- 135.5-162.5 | 33.3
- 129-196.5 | 32.4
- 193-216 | 30.3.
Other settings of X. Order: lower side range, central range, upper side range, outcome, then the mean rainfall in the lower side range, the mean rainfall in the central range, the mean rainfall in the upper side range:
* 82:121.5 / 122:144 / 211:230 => -0.11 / 31.6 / 34.7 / 31.2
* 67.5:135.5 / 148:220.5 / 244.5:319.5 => -0.06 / 31.8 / 31.1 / 27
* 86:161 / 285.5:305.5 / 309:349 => 0.06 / 32.8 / 30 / 31.4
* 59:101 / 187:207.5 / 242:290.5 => -0.12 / 30.3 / 30.5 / 25.4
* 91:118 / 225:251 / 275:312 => -0.05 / 31.8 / 31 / 28.5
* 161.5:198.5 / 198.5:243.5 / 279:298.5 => -0.03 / 31.2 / 30.9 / 28.4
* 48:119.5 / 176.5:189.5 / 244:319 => -0.11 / 30.6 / 32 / 27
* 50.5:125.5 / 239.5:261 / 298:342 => 0.08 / 30.9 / 28.8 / 30.9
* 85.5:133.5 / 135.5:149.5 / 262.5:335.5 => -0.10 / 32.3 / 34.6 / 27.8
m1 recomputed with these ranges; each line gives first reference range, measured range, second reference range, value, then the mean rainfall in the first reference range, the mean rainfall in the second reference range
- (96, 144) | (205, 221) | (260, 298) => -1.5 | 33.3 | 24.7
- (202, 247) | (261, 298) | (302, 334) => 7.1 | 31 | 30.5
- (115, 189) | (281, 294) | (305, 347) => 1.4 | 32.8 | 31.2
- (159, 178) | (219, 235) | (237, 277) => -2.1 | 30.9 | 25.7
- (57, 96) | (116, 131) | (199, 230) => -1.7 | 30.1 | 30.7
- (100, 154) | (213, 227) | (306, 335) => 0.3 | 33.4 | 30.5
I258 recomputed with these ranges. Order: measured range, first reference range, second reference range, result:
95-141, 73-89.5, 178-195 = -3.6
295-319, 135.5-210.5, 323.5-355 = 1.7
